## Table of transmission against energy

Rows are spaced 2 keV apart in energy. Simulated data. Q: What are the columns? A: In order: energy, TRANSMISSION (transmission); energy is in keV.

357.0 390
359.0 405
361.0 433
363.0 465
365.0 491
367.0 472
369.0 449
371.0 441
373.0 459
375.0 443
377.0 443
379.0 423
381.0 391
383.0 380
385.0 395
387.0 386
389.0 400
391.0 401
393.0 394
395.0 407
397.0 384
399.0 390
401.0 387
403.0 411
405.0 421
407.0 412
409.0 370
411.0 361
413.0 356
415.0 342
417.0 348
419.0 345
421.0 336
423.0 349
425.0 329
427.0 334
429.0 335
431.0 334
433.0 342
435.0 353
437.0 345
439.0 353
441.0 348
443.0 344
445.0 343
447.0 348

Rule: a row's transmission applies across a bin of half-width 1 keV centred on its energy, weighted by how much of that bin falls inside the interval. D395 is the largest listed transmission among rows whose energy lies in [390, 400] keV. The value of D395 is 407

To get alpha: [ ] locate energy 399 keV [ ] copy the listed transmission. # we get 390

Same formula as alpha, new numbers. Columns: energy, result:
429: 335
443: 344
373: 459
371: 441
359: 405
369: 449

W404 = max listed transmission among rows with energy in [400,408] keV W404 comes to 421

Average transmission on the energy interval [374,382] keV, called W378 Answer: 425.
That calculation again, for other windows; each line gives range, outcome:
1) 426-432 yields 334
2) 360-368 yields 465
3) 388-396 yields 400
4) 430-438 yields 344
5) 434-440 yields 350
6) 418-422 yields 340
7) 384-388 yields 390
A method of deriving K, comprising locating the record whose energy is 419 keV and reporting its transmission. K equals 345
